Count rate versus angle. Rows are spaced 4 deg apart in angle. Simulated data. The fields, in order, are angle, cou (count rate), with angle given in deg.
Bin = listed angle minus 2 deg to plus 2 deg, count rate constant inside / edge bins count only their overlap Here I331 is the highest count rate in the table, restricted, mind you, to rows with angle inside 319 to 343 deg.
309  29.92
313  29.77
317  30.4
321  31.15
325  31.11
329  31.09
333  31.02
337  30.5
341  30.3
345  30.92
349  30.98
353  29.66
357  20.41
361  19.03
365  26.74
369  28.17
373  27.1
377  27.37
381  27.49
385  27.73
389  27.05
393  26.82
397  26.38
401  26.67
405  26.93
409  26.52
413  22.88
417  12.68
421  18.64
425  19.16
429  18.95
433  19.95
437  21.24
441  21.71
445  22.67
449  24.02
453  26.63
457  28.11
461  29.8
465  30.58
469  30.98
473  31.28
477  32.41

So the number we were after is 31.15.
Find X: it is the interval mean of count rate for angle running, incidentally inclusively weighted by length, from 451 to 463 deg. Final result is 28.2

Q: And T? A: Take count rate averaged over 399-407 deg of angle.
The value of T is 26.8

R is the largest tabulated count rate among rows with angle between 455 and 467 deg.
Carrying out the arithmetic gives 30.58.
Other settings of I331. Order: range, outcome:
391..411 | 26.93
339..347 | 30.92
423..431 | 19.16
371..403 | 27.73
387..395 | 27.05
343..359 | 30.98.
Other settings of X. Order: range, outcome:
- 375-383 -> 27.4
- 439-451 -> 22.8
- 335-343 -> 30.4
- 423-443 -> 20.2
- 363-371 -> 27.5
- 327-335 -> 31.1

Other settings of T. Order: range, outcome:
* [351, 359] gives 25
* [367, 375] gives 27.6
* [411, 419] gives 17.8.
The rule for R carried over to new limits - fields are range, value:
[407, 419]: 26.52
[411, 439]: 22.88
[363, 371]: 28.17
